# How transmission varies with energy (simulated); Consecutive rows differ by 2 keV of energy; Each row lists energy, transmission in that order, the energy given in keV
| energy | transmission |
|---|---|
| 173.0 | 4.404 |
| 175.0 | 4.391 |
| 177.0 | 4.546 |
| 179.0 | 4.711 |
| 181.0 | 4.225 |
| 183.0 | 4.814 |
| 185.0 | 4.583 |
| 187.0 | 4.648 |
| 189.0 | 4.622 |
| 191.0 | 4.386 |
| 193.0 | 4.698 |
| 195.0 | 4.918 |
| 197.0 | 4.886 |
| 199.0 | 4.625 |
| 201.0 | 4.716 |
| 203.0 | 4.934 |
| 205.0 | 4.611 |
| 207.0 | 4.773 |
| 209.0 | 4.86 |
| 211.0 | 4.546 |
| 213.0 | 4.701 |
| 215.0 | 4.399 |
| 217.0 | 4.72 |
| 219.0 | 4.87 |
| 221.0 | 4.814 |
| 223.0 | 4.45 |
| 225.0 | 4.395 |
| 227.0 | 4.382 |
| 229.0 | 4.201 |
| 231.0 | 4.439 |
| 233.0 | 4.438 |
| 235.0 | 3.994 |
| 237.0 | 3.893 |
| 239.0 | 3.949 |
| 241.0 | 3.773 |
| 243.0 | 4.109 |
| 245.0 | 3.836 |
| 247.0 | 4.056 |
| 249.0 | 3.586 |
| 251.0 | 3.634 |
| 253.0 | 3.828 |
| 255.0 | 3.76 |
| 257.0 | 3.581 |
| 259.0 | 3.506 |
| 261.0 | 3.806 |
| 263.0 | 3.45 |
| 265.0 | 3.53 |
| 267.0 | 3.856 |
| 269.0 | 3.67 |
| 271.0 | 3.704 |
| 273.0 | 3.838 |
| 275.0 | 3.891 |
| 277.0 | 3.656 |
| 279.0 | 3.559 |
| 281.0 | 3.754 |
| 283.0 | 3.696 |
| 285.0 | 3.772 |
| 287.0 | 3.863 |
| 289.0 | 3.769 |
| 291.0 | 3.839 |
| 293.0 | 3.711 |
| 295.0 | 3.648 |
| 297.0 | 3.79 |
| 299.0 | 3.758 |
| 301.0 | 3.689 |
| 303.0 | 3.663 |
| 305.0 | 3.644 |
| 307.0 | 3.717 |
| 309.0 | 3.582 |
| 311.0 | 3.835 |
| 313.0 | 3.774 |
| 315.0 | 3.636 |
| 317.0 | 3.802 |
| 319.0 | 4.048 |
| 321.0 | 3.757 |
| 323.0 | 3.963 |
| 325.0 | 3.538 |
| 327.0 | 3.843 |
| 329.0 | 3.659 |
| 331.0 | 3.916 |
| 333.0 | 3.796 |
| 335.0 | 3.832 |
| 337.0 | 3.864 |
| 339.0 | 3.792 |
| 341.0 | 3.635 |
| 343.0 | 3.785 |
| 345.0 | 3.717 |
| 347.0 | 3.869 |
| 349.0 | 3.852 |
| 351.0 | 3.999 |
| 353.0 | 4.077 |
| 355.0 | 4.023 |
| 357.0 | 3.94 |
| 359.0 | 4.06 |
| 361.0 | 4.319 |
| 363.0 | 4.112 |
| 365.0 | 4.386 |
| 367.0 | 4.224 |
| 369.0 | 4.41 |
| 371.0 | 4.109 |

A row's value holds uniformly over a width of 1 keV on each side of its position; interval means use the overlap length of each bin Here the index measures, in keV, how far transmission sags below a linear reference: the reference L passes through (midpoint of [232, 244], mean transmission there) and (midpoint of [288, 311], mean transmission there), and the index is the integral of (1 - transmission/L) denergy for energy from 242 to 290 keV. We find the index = 1.8 keV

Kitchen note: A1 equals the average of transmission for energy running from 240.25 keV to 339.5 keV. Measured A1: 3.75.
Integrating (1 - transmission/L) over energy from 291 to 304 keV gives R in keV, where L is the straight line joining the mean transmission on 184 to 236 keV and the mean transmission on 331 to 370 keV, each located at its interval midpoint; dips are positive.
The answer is 1.5 keV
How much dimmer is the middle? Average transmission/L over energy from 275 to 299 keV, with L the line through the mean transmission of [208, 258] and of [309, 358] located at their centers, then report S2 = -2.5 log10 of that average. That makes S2 0.07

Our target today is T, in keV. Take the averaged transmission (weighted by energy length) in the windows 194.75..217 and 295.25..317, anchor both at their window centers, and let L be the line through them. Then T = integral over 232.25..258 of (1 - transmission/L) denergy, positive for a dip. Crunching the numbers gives 2.7 keV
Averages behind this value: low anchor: 4.72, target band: 3.87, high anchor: 3.71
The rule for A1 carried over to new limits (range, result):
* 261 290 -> 3.72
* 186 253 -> 4.41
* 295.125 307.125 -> 3.71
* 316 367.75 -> 3.91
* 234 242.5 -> 3.91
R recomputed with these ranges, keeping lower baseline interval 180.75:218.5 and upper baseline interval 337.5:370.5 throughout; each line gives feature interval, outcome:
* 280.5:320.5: 4.64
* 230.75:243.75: 1.30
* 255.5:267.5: 2.16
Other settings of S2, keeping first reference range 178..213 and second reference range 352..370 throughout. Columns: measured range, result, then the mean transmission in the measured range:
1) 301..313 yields 0.174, 3.7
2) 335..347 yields 0.125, 3.77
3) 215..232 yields 0.016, 4.53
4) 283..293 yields 0.161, 3.79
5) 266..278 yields 0.179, 3.77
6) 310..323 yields 0.131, 3.82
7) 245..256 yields 0.193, 3.78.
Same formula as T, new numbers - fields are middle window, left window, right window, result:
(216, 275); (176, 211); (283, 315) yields 3.0 keV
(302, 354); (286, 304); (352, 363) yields 1.8 keV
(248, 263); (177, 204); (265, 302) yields 1.4 keV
